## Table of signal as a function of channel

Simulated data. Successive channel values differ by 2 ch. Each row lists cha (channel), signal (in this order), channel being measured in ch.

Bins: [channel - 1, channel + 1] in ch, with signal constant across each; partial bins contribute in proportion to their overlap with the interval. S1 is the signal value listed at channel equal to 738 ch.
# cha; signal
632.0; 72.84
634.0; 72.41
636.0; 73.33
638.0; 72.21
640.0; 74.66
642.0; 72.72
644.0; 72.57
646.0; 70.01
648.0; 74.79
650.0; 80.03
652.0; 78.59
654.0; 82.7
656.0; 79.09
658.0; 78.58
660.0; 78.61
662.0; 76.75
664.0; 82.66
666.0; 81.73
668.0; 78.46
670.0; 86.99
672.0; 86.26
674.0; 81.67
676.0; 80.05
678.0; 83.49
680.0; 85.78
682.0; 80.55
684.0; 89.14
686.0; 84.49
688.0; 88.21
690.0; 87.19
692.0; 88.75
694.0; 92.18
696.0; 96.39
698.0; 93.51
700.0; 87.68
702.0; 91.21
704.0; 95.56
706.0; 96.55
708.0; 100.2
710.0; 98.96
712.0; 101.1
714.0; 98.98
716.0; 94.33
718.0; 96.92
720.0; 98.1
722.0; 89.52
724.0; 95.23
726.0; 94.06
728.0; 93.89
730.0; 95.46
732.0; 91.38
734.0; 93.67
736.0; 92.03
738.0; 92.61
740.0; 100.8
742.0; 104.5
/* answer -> 92.61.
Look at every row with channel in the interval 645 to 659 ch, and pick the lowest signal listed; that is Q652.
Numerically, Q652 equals 70.01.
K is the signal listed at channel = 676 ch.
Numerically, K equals 80.05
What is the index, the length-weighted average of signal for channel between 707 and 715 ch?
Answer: 99.8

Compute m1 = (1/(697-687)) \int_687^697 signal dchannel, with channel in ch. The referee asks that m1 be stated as 90.5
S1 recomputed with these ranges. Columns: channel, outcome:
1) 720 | 98.1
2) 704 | 95.56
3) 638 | 72.21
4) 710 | 98.96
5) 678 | 83.49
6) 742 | 104.5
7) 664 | 82.66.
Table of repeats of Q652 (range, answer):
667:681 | 78.46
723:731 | 93.89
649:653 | 78.59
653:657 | 79.09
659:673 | 76.75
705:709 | 96.55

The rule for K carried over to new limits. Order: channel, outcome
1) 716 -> 94.33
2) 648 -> 74.79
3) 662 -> 76.75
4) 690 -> 87.19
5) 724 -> 95.23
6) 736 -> 92.03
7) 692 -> 88.75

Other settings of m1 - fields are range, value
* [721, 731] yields 93.6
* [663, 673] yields 83.2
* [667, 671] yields 82.7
